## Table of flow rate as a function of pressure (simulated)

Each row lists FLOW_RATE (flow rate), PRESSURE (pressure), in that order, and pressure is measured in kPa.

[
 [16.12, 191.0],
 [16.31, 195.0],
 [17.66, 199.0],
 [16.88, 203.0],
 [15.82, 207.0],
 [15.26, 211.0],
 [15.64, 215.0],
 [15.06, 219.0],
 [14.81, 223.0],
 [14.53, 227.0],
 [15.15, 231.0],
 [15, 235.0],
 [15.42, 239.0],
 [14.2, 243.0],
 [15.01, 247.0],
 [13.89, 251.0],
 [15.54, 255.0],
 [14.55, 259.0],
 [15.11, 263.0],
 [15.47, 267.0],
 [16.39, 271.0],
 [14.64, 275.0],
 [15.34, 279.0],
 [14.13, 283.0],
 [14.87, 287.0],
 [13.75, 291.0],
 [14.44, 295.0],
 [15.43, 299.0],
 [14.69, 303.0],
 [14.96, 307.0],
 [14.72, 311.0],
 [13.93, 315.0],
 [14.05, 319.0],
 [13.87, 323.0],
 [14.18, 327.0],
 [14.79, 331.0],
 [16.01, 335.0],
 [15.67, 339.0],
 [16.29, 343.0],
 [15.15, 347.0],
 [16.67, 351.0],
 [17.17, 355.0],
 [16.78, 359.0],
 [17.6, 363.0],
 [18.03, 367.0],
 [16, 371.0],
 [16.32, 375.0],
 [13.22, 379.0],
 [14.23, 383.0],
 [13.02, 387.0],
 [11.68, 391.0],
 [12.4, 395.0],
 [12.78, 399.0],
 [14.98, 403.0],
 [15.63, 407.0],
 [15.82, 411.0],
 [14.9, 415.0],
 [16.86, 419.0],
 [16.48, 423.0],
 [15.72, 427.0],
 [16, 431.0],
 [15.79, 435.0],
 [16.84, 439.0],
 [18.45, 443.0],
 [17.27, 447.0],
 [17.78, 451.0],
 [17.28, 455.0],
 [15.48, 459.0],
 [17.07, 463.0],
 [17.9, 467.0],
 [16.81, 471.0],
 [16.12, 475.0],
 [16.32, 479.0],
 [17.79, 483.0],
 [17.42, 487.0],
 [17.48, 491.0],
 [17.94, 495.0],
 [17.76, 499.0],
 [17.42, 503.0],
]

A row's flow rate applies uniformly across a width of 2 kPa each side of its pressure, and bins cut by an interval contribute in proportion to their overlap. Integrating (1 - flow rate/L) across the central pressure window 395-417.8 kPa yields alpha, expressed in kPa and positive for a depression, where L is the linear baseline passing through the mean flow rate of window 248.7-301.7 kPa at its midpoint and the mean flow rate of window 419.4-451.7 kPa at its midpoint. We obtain 2.4 kPa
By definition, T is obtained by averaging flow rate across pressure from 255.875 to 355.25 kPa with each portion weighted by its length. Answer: 15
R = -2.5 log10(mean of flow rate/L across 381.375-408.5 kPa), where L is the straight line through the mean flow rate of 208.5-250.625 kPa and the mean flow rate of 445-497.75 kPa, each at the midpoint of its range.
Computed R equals 0.22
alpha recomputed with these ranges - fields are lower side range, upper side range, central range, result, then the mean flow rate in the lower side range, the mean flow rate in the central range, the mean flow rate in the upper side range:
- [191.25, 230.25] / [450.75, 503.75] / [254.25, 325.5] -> 6.3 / 15.8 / 14.8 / 17.2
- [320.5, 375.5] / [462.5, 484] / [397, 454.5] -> 1.7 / 16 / 16.1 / 17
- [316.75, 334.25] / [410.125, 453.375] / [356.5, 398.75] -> 1.5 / 14.3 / 14.9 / 16.6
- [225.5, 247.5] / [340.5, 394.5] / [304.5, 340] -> 1.4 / 14.9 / 14.7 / 15.5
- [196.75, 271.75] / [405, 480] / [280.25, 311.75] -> 2.1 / 15.3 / 14.6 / 16.6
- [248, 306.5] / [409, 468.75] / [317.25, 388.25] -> 0.7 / 14.9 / 15.5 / 16.6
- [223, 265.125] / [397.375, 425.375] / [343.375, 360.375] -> -1.4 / 14.8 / 16.4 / 15.4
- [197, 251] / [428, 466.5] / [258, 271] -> 0.3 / 15.4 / 15.3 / 16.9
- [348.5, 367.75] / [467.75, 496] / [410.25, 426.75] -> 1.1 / 17.1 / 16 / 17.1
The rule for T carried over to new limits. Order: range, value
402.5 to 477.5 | 16.5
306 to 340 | 14.6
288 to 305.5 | 14.6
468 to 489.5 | 17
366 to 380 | 15.9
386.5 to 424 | 14.5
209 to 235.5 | 15.1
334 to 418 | 15.3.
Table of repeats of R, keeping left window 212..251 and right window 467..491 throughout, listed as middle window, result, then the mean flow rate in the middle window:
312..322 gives 0.117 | 14.1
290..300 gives 0.068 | 14.5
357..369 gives -0.092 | 17.5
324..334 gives 0.085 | 14.6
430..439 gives 0.037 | 16.1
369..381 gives 0.067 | 15.2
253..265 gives 0.007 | 15.1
